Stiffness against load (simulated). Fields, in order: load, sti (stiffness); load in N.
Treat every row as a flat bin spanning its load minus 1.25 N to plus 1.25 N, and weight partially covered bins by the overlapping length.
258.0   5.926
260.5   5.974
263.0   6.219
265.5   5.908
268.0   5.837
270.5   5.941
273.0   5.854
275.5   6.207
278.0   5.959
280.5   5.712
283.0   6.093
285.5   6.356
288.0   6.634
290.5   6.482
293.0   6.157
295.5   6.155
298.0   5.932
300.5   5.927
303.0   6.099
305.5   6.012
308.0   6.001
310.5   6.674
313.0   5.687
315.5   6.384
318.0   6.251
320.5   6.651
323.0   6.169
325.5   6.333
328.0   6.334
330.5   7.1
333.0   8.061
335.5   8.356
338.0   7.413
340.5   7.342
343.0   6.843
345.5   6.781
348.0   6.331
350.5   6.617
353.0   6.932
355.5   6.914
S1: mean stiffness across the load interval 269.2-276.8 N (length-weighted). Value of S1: 6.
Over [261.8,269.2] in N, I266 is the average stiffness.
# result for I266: 5.99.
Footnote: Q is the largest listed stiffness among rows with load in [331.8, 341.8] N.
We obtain 8.356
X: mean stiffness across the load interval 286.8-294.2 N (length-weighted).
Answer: 6.42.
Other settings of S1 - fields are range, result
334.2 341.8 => 7.7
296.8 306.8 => 5.99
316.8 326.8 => 6.35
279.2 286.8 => 6.06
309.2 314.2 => 6.18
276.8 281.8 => 5.84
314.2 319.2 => 6.31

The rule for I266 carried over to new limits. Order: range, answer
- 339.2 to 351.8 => 6.79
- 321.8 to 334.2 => 6.8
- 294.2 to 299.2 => 6.05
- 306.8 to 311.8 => 6.33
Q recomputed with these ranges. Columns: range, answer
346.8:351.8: 6.617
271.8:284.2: 6.207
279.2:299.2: 6.634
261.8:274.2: 6.219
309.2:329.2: 6.674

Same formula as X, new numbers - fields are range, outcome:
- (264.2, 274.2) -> 5.89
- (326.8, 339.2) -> 7.46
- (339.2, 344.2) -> 7.1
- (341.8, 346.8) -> 6.81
